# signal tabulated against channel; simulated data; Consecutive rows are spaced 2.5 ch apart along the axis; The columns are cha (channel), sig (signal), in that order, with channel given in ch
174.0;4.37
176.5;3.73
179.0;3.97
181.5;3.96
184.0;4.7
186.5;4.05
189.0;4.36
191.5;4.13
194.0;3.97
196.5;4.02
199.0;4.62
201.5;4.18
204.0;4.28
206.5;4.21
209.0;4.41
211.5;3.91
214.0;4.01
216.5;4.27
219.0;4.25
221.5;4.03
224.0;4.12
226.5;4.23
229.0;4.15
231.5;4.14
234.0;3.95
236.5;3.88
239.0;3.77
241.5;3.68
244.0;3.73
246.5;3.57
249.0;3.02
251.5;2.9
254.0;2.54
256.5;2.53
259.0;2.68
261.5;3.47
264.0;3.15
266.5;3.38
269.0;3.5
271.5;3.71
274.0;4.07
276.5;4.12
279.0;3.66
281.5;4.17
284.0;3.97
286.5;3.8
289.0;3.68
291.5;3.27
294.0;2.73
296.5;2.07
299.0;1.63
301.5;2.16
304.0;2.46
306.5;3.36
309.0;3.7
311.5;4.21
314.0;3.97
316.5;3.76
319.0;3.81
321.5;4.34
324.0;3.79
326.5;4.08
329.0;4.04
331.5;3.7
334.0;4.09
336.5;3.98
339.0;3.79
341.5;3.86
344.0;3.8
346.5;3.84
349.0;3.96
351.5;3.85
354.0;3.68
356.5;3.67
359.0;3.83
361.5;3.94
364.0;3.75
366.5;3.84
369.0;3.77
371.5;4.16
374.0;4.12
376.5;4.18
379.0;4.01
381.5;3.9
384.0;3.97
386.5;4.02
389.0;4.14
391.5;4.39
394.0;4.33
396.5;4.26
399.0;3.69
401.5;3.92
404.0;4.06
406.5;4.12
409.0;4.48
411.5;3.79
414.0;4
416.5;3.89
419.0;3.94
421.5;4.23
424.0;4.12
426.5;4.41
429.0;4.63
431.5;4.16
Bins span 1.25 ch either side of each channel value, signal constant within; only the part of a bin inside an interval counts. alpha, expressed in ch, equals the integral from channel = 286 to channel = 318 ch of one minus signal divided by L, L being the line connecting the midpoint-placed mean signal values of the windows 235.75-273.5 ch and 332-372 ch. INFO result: 4.02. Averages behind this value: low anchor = 3.31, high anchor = 3.85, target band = 3.13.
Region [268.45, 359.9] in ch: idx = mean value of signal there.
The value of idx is 3.62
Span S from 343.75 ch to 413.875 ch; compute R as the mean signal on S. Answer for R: 3.98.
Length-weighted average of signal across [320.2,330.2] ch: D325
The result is 4.06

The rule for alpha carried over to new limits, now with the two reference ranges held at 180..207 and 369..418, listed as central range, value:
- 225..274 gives 8.1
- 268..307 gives 8.3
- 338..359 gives 1.5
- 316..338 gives 0.9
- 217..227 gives 0.1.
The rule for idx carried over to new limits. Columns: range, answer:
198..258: 3.84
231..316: 3.37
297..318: 3.13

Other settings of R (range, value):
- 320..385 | 3.92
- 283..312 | 3.05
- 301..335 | 3.71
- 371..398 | 4.13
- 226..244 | 3.94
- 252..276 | 3.24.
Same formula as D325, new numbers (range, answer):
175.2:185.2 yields 4.09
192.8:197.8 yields 4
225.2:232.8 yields 4.17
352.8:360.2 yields 3.73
